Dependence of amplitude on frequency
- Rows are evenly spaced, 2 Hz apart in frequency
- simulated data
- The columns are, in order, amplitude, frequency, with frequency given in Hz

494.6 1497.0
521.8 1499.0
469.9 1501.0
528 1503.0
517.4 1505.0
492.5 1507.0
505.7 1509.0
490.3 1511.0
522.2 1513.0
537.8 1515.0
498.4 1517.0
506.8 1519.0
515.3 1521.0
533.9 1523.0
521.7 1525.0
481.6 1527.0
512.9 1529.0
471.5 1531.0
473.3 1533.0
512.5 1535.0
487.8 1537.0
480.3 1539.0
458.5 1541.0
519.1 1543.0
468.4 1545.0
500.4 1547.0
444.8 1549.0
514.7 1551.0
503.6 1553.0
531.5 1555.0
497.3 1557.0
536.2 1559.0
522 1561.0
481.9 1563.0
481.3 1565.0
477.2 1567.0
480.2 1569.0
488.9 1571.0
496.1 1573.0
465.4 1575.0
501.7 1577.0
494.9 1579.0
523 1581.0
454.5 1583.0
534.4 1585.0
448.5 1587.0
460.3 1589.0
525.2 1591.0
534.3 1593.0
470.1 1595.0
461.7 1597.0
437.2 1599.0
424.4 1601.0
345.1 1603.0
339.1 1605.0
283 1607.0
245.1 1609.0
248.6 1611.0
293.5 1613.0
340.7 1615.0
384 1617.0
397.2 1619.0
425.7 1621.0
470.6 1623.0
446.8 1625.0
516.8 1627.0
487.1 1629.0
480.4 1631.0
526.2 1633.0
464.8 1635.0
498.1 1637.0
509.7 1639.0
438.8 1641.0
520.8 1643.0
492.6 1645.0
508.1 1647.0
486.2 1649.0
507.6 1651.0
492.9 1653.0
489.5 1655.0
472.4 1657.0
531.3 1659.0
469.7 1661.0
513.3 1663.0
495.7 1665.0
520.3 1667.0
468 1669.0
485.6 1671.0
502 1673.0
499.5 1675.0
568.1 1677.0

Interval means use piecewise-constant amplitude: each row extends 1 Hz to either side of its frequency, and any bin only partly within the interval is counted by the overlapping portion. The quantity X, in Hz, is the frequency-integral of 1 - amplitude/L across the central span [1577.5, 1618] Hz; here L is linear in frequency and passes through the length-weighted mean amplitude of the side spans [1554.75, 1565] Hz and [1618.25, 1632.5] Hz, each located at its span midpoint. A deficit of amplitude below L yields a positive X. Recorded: 5.9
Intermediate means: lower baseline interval 509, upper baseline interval 464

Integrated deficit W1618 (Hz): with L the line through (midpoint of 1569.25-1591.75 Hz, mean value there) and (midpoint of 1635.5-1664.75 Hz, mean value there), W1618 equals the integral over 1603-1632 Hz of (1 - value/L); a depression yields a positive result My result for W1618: 6.5 Hz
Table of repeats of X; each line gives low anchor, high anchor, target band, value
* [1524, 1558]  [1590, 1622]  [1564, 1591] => -3.4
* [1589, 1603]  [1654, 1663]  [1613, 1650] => 1.5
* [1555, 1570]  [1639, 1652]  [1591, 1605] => 1.5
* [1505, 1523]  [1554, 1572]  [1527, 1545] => 0.6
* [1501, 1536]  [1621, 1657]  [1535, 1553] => 0.6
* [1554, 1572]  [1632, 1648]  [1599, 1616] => 6.0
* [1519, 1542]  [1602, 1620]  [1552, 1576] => -4.2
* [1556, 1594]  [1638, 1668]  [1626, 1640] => 0.0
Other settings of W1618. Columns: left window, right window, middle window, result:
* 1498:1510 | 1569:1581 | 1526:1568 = 0.3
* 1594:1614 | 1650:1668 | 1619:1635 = -2.2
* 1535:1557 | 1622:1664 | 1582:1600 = 0.4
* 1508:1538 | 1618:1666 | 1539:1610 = 4.2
